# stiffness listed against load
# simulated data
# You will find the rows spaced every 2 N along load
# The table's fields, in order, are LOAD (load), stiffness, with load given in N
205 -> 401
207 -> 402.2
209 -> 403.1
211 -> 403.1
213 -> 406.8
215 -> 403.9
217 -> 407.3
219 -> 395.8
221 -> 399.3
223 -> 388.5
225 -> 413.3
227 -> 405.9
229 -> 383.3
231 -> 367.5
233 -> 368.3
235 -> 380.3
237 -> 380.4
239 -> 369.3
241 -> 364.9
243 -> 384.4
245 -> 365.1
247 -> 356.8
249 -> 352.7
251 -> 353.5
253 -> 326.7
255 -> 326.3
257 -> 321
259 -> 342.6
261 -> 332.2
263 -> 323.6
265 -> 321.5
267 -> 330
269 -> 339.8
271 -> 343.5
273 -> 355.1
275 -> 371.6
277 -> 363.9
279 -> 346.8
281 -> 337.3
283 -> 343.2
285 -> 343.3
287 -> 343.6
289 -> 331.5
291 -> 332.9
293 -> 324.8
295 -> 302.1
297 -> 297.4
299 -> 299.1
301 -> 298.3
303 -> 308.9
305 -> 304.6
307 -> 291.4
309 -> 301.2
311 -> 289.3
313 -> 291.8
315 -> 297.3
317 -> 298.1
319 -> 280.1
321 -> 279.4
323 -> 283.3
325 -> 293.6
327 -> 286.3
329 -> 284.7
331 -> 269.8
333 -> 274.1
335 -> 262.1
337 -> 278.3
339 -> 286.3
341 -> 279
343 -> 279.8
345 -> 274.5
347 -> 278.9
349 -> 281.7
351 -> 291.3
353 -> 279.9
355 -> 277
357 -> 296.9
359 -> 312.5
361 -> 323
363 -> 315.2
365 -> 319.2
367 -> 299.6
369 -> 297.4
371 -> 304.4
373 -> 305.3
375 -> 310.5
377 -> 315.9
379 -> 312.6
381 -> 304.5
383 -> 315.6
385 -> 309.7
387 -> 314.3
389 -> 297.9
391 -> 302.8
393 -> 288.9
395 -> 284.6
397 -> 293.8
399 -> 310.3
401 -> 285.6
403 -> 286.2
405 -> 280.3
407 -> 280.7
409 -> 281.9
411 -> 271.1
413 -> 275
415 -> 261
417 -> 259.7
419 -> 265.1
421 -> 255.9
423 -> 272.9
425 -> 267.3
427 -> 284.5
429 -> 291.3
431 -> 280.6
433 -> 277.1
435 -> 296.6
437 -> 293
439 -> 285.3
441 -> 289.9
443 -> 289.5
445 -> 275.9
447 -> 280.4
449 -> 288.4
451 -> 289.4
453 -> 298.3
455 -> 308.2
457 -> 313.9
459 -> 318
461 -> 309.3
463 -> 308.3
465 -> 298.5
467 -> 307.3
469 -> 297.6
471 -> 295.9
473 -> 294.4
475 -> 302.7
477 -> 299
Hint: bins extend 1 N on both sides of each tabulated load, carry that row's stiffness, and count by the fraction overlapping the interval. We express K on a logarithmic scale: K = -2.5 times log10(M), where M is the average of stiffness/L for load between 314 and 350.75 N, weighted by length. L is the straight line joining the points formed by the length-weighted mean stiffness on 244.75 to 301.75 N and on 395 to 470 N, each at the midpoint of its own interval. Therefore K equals 0.13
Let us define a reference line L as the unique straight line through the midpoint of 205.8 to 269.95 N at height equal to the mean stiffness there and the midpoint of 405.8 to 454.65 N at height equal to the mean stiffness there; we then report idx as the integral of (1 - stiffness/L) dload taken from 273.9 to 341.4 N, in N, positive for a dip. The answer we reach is 6.4 N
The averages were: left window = 369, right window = 280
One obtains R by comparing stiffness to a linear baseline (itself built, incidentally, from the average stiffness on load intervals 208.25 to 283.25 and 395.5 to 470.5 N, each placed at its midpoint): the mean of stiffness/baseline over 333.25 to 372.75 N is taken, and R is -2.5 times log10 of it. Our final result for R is 0.10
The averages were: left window 365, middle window 291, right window 287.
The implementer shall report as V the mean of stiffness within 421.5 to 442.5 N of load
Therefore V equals 283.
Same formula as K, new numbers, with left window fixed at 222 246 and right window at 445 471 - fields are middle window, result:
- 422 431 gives 0.12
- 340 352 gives 0.21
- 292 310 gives 0.18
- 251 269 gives 0.13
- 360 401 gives 0.08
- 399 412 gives 0.13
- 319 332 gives 0.23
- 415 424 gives 0.19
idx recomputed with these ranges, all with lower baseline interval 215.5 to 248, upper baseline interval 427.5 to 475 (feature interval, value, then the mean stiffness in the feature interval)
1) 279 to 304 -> 2.55 N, 323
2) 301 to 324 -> 3.77 N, 293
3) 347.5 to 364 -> 1.82 N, 297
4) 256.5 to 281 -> 1.81 N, 341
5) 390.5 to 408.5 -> 1.49 N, 290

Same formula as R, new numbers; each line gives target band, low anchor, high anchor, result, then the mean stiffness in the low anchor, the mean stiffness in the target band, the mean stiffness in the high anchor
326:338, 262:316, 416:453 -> 0.13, 323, 276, 281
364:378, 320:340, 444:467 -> -0.08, 280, 307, 299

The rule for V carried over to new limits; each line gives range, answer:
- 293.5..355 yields 288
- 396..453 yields 281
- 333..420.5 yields 291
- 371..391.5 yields 309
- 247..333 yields 318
